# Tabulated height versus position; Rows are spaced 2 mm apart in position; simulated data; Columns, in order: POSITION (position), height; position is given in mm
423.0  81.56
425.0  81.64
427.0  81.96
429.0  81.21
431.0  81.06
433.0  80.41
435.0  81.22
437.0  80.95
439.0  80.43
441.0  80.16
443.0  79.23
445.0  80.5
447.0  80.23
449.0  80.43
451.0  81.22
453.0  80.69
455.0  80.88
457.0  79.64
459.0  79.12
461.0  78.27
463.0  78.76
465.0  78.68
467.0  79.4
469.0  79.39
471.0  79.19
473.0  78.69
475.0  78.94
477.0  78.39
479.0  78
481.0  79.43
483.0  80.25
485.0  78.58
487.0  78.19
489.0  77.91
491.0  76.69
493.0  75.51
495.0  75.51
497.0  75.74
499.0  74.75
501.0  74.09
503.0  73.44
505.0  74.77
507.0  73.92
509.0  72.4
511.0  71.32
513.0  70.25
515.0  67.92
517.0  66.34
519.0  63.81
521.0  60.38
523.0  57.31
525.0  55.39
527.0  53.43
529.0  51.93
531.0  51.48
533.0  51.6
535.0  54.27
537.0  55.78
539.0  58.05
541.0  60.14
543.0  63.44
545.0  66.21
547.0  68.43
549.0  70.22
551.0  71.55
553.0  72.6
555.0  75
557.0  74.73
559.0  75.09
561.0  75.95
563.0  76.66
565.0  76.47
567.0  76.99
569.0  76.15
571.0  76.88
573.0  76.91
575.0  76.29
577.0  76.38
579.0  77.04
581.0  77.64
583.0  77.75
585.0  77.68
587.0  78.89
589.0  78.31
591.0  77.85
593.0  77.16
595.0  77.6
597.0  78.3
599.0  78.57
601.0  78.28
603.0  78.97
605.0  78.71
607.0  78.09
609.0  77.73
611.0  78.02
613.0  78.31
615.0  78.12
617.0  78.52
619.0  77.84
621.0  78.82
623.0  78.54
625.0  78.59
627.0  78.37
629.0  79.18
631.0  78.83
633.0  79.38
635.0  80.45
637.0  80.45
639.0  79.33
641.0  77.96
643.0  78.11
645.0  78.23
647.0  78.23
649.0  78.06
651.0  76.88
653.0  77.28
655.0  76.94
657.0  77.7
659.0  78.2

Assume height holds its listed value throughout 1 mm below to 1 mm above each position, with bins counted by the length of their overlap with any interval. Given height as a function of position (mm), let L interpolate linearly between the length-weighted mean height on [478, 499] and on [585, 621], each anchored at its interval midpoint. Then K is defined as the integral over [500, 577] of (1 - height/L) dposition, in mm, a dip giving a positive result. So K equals 10.00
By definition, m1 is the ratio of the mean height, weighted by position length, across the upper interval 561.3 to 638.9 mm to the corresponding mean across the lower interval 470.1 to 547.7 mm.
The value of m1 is 1.1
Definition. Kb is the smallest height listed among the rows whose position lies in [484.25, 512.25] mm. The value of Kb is 71.32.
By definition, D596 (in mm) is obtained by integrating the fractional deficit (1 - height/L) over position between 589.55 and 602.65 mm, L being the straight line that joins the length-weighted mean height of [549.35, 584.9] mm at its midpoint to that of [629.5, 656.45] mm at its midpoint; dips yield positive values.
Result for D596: -0.20 mm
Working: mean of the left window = 75.8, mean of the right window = 78.5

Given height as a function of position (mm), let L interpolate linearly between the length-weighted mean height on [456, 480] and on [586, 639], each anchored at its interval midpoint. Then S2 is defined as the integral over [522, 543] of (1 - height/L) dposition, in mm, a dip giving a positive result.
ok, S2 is 6.2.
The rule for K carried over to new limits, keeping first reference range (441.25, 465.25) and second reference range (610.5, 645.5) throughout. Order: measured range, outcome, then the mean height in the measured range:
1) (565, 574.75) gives 0.30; 76.7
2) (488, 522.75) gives 3.41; 71.7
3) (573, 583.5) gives 0.28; 77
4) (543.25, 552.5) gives 1.22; 68.8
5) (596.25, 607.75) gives 0.06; 78.5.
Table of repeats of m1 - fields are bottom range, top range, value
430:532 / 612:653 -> 1.05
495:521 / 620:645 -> 1.11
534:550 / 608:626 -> 1.26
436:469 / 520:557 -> 0.77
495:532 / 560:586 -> 1.16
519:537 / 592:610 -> 1.42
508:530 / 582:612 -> 1.24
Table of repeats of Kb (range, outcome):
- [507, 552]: 51.48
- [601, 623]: 77.73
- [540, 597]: 60.14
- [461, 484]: 78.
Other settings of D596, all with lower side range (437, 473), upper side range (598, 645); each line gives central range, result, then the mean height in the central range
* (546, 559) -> 1.1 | 72.3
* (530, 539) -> 2.9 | 53.8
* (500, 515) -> 1.3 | 72.6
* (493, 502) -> 0.5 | 75.1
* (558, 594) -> 0.9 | 77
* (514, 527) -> 3.0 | 61.2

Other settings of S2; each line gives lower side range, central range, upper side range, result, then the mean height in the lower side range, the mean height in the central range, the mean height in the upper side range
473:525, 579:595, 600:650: -0.2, 73.1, 77.8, 78.6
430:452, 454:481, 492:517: -0.6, 80.5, 79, 73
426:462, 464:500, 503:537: -3.3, 80.4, 78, 62.4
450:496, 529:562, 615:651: 5.8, 78.8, 64.9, 78.7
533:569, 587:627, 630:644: -1.5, 68.6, 78.2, 79.2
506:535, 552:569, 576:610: -1.2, 61.7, 75.5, 77.9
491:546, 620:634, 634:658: -0.5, 65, 78.8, 78.3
